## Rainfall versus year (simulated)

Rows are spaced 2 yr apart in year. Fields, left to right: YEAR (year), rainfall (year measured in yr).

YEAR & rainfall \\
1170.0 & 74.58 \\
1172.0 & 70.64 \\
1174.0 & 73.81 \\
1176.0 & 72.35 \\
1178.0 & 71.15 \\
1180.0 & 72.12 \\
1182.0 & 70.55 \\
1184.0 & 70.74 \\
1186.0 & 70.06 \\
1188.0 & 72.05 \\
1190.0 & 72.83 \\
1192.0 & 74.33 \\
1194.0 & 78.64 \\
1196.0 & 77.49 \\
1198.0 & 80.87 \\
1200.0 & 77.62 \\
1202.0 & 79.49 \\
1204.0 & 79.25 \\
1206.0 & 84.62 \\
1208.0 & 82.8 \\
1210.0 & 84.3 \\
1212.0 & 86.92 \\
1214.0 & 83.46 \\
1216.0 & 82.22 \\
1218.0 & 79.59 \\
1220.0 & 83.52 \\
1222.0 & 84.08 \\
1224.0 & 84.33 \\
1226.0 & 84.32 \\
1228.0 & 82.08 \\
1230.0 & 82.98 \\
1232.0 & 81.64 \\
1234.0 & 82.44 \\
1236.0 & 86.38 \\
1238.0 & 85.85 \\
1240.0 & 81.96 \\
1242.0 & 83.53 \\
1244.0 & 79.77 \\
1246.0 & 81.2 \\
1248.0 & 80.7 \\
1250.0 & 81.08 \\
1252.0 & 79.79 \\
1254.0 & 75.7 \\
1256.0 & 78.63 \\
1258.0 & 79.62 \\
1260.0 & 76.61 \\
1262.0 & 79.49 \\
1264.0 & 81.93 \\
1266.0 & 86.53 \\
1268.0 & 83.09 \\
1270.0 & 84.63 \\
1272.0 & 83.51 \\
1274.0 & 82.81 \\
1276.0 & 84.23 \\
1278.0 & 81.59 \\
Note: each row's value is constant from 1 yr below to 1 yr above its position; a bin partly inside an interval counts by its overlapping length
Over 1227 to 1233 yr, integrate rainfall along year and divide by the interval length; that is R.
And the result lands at 82.2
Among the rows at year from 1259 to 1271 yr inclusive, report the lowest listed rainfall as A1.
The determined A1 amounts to 76.61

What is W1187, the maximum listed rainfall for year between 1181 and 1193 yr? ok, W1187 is 74.33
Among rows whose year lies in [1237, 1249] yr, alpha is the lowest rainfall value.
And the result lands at 79.77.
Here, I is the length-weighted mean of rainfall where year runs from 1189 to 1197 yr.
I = 75.8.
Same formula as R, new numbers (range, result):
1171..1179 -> 72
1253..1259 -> 78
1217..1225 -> 82.9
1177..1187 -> 70.9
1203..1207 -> 81.9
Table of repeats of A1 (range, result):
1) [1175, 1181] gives 71.15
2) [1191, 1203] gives 74.33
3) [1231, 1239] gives 81.64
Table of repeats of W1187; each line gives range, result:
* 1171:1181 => 73.81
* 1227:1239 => 86.38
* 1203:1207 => 84.62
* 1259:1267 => 86.53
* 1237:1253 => 85.85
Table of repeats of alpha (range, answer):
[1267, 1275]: 82.81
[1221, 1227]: 84.08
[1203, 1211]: 79.25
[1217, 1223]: 79.59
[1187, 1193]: 72.05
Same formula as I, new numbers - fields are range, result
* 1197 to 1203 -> 79.3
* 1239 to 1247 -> 81.6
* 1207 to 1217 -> 83.9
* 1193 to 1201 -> 78.7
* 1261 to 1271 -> 83.1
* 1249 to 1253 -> 80.4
